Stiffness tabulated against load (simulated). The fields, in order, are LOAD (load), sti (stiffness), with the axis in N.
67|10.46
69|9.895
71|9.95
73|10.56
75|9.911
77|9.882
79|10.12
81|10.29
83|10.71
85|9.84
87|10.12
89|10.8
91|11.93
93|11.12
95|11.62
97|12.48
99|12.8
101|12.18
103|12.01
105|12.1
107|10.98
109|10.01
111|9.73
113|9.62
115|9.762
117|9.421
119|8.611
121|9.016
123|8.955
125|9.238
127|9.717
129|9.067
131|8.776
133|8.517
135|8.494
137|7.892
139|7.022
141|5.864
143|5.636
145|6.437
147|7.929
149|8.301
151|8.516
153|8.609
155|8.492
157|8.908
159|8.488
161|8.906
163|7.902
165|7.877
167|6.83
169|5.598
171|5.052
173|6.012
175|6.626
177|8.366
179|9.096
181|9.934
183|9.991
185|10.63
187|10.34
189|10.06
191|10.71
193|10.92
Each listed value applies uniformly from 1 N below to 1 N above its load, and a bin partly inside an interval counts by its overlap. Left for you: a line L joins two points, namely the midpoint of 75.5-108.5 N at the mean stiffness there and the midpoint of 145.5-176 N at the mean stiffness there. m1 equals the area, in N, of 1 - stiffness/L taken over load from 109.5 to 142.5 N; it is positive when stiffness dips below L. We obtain 2.5 N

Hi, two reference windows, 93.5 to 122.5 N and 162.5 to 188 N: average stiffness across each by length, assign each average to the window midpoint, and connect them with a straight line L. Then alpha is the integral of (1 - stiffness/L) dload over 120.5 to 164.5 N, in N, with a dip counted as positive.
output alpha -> 5.3 N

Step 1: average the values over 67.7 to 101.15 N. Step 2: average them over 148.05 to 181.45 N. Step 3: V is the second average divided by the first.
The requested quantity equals 0.7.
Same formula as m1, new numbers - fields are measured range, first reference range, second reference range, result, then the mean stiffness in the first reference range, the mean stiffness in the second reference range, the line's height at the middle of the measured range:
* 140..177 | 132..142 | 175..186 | 4.6 N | 7.56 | 9.33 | 8.44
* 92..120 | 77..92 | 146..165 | -2.8 N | 10.5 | 8.42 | 9.87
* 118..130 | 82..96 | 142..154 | -0.3 N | 10.9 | 7.57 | 8.92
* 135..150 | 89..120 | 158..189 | 3.7 N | 11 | 8.17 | 9.42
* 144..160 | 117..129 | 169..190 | 1.0 N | 9.13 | 8.47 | 8.79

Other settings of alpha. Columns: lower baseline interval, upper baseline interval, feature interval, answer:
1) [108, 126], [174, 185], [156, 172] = 2.9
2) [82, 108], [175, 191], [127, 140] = 2.7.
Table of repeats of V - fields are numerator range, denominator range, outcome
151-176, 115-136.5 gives 0.83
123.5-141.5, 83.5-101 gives 0.74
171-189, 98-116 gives 0.79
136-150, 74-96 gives 0.66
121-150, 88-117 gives 0.72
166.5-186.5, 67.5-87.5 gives 0.78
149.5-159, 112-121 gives 0.92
